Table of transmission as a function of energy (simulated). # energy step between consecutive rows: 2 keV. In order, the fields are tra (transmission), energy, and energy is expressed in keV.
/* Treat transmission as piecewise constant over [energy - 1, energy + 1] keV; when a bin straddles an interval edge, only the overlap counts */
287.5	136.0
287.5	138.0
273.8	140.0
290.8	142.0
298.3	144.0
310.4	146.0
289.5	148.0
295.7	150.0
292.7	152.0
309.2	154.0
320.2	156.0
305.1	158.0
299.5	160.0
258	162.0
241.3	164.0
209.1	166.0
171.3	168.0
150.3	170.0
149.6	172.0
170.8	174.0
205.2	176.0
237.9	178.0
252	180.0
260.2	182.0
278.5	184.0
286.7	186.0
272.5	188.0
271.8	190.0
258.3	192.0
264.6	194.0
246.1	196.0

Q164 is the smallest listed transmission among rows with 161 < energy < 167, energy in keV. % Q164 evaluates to 209.1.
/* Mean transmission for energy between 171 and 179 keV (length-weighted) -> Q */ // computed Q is 191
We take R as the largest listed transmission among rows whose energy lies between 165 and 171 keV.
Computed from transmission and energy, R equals 209.1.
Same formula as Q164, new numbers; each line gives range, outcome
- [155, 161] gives 299.5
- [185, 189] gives 272.5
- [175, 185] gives 205.2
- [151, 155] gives 292.7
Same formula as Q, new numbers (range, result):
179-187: 269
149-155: 299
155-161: 308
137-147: 292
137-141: 281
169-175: 157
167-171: 161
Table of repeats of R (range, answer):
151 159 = 320.2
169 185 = 278.5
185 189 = 286.7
